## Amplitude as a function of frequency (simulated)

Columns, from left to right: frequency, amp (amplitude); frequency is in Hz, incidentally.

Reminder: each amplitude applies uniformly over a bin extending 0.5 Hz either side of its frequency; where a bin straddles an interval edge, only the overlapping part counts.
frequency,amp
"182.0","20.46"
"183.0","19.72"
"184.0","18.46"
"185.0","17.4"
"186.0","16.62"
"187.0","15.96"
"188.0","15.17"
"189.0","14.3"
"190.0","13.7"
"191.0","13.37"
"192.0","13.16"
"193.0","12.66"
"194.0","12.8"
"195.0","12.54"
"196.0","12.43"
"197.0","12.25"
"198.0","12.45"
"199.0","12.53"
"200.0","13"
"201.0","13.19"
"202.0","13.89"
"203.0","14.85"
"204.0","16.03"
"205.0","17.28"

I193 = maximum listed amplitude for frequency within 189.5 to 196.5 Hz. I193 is 13.7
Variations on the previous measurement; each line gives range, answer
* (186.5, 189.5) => 15.96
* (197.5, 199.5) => 12.53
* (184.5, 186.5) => 17.4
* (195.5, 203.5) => 14.85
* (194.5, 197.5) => 12.54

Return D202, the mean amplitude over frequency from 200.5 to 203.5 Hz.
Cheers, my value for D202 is 14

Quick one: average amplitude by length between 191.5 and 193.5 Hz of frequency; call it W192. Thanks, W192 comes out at 12.9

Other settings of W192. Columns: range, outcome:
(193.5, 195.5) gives 12.7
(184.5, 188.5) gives 16.3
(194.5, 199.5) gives 12.4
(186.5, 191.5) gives 14.5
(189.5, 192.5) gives 13.4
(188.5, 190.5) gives 14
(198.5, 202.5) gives 13.2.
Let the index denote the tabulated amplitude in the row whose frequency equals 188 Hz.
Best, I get 15.17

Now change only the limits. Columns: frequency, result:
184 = 18.46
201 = 13.19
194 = 12.8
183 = 19.72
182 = 20.46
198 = 12.45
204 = 16.03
